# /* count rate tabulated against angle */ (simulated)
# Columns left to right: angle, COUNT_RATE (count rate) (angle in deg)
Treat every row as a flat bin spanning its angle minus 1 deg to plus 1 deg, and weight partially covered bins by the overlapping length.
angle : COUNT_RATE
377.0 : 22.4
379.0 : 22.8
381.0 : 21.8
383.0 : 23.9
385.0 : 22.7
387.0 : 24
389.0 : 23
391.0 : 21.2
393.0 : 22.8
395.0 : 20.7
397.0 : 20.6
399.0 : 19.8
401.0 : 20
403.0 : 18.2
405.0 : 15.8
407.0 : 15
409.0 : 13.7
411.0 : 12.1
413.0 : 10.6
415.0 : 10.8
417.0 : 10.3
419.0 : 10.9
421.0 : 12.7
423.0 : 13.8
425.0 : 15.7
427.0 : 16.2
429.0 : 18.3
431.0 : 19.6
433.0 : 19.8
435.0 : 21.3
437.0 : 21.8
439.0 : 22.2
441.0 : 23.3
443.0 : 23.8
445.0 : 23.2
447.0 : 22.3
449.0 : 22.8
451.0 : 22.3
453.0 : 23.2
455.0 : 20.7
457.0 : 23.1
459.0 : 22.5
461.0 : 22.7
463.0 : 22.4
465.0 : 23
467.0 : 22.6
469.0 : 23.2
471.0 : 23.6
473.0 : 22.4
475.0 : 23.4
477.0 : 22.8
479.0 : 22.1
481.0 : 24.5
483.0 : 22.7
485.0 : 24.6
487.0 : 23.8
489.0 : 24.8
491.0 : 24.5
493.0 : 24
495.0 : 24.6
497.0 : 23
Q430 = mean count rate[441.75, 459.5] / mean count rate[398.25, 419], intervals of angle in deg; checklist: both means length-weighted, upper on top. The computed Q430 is 1.58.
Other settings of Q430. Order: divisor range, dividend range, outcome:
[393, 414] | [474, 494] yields 1.40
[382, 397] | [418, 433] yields 0.69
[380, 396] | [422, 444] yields 0.87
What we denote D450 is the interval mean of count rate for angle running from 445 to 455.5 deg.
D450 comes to 22.4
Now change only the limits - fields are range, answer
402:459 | 18.1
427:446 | 21.2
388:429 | 16.2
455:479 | 22.8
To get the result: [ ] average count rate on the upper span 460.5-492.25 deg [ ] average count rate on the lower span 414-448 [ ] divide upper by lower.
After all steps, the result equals 1.30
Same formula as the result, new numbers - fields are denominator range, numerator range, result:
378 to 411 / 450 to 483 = 1.13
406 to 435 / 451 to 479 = 1.57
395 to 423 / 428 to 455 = 1.47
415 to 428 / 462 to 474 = 1.75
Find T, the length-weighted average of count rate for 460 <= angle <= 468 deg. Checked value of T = 22.7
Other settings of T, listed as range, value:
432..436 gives 20.6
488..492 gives 24.6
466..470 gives 22.9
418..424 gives 12.5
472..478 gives 22.9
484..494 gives 24.3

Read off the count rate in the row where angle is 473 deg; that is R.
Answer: 22.4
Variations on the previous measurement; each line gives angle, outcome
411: 12.1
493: 24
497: 23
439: 22.2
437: 21.8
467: 22.6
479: 22.1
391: 21.2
